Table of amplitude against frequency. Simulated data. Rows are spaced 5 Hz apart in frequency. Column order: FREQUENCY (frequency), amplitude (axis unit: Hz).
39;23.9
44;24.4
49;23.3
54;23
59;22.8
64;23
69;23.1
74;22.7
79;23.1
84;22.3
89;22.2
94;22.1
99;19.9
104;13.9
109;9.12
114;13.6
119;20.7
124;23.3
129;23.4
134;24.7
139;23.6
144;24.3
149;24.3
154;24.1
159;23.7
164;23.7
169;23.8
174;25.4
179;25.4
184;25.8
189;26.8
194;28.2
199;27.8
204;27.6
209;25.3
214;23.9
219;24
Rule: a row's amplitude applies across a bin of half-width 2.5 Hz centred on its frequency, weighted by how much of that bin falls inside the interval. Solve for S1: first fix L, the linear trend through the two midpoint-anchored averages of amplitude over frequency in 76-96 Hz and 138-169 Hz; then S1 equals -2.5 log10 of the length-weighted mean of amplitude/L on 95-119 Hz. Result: 0.44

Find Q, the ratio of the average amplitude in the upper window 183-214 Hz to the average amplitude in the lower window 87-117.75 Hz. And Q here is 1.58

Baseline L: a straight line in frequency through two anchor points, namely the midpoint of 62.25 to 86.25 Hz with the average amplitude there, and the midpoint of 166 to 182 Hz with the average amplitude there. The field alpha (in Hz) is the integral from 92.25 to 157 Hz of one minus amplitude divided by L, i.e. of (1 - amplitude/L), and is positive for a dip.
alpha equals 9.11 Hz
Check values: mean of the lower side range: 22.8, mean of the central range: 20.5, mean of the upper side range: 24.9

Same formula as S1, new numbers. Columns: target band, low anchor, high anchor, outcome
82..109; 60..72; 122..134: 0.220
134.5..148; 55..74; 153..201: 0.026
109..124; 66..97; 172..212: 0.378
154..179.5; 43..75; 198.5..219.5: 0.030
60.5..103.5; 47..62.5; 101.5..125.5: -0.118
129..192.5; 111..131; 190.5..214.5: -0.066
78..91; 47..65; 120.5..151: 0.039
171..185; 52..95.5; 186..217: 0.017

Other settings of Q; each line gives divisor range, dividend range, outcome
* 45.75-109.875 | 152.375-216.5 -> 1.21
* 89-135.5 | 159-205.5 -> 1.36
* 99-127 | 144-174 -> 1.45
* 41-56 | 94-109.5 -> 0.69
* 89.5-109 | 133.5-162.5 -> 1.35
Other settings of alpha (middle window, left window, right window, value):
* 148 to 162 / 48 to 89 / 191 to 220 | 0.56 Hz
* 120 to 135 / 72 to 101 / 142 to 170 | -0.12 Hz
